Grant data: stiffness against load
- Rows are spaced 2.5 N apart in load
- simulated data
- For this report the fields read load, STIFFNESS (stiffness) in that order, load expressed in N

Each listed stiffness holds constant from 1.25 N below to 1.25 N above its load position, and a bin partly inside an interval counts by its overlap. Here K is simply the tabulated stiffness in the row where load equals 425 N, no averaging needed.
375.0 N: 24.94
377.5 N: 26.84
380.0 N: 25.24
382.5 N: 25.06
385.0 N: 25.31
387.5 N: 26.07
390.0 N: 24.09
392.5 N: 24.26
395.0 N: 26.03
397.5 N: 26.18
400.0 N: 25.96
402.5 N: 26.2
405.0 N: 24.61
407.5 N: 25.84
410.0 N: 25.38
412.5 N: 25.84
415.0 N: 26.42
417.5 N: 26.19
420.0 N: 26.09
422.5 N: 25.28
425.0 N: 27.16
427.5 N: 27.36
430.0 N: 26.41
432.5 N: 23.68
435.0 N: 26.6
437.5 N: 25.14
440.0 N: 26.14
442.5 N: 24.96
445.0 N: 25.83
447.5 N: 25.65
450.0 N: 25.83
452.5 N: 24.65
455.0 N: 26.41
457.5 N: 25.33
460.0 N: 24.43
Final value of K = 27.16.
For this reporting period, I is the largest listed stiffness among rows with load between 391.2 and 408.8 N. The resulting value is 26.2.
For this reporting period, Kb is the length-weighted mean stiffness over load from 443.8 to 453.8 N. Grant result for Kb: 25.5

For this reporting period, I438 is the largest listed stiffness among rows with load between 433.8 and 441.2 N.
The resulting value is 26.6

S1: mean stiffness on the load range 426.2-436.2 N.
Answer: 26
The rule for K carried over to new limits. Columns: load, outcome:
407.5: 25.84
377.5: 26.84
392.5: 24.26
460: 24.43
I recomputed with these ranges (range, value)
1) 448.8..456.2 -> 26.41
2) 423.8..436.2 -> 27.36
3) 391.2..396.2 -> 26.03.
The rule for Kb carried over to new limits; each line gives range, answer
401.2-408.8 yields 25.6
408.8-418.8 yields 26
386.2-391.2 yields 25.1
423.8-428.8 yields 27.3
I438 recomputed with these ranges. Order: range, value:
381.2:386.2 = 25.31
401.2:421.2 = 26.42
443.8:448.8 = 25.83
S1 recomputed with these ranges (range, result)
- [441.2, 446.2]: 25.4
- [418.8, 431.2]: 26.5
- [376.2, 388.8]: 25.7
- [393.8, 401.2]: 26.1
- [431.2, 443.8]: 25.3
